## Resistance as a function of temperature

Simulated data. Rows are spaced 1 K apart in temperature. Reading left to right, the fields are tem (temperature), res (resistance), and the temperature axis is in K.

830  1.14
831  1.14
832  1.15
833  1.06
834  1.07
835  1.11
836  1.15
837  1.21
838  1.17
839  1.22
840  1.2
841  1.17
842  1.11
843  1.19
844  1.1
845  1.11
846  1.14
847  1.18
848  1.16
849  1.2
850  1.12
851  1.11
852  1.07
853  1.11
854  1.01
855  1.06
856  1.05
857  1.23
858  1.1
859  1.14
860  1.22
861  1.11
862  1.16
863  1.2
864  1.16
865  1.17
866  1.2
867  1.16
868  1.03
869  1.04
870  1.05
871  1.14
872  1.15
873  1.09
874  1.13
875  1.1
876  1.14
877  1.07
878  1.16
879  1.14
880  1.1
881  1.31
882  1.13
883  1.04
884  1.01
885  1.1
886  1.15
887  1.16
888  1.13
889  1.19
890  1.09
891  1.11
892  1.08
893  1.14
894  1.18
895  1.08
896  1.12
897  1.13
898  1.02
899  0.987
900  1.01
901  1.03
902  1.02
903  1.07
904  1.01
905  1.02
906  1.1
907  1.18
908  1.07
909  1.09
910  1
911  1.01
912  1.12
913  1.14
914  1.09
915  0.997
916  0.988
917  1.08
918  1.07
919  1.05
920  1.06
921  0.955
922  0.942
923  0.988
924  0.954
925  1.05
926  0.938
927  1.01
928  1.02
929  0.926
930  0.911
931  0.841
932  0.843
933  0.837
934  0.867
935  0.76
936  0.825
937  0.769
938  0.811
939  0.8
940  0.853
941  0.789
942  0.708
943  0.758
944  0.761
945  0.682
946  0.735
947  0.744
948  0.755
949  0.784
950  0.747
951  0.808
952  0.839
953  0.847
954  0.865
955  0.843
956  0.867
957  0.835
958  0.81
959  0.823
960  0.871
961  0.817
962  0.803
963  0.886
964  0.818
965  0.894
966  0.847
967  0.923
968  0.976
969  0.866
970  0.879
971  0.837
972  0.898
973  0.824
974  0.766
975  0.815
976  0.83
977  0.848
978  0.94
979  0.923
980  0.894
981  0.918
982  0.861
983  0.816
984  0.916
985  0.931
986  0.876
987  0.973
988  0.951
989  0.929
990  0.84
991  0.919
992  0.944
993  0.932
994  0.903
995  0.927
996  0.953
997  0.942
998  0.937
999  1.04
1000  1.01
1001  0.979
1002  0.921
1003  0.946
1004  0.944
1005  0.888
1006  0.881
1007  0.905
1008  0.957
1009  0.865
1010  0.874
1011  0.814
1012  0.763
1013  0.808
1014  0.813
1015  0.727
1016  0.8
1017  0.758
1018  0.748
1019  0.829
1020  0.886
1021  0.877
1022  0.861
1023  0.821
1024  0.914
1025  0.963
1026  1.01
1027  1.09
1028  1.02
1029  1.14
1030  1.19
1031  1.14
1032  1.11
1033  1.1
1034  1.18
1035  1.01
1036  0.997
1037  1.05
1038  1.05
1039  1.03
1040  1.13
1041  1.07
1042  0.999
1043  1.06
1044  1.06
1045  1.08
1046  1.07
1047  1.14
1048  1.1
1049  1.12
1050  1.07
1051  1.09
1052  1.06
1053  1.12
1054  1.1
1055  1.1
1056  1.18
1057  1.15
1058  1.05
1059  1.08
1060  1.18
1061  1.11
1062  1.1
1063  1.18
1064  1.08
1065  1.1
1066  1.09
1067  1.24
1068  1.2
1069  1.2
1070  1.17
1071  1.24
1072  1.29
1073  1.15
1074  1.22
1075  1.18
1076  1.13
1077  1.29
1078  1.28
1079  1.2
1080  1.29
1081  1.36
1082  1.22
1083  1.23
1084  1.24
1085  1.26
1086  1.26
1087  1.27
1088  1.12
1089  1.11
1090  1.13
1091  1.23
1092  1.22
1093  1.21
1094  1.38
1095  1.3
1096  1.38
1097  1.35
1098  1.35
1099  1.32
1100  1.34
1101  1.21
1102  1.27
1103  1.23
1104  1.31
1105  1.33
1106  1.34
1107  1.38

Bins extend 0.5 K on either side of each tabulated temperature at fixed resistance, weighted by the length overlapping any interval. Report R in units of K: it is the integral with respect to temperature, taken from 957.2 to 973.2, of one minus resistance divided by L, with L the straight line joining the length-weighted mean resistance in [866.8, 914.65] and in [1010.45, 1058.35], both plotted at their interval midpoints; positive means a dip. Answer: 2.9 K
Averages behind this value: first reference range 1.1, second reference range 1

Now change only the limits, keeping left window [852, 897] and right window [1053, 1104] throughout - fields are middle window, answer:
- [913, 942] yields 5.48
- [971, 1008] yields 8.34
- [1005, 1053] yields 8.50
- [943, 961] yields 5.55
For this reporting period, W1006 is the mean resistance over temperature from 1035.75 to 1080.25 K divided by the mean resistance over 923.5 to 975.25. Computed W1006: 1.34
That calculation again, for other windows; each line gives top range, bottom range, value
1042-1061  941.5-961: 1.38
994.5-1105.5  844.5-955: 1.06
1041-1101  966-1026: 1.33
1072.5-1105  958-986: 1.45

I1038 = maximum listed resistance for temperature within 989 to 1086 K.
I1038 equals 1.36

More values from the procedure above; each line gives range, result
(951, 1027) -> 1.09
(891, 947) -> 1.18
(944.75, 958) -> 0.867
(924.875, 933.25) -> 1.05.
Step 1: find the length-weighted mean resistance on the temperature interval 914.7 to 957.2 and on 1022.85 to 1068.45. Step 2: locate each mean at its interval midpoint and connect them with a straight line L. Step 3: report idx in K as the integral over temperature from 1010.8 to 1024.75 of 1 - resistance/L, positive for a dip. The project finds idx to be 2.9 K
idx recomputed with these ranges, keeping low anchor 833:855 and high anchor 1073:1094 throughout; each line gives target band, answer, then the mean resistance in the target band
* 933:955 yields 7.2 K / 0.788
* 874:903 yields 1.2 K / 1.1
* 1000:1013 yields 3.3 K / 0.896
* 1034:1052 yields 2.1 K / 1.07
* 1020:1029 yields 1.9 K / 0.952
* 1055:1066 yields 0.9 K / 1.12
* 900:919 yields 1.7 K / 1.06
